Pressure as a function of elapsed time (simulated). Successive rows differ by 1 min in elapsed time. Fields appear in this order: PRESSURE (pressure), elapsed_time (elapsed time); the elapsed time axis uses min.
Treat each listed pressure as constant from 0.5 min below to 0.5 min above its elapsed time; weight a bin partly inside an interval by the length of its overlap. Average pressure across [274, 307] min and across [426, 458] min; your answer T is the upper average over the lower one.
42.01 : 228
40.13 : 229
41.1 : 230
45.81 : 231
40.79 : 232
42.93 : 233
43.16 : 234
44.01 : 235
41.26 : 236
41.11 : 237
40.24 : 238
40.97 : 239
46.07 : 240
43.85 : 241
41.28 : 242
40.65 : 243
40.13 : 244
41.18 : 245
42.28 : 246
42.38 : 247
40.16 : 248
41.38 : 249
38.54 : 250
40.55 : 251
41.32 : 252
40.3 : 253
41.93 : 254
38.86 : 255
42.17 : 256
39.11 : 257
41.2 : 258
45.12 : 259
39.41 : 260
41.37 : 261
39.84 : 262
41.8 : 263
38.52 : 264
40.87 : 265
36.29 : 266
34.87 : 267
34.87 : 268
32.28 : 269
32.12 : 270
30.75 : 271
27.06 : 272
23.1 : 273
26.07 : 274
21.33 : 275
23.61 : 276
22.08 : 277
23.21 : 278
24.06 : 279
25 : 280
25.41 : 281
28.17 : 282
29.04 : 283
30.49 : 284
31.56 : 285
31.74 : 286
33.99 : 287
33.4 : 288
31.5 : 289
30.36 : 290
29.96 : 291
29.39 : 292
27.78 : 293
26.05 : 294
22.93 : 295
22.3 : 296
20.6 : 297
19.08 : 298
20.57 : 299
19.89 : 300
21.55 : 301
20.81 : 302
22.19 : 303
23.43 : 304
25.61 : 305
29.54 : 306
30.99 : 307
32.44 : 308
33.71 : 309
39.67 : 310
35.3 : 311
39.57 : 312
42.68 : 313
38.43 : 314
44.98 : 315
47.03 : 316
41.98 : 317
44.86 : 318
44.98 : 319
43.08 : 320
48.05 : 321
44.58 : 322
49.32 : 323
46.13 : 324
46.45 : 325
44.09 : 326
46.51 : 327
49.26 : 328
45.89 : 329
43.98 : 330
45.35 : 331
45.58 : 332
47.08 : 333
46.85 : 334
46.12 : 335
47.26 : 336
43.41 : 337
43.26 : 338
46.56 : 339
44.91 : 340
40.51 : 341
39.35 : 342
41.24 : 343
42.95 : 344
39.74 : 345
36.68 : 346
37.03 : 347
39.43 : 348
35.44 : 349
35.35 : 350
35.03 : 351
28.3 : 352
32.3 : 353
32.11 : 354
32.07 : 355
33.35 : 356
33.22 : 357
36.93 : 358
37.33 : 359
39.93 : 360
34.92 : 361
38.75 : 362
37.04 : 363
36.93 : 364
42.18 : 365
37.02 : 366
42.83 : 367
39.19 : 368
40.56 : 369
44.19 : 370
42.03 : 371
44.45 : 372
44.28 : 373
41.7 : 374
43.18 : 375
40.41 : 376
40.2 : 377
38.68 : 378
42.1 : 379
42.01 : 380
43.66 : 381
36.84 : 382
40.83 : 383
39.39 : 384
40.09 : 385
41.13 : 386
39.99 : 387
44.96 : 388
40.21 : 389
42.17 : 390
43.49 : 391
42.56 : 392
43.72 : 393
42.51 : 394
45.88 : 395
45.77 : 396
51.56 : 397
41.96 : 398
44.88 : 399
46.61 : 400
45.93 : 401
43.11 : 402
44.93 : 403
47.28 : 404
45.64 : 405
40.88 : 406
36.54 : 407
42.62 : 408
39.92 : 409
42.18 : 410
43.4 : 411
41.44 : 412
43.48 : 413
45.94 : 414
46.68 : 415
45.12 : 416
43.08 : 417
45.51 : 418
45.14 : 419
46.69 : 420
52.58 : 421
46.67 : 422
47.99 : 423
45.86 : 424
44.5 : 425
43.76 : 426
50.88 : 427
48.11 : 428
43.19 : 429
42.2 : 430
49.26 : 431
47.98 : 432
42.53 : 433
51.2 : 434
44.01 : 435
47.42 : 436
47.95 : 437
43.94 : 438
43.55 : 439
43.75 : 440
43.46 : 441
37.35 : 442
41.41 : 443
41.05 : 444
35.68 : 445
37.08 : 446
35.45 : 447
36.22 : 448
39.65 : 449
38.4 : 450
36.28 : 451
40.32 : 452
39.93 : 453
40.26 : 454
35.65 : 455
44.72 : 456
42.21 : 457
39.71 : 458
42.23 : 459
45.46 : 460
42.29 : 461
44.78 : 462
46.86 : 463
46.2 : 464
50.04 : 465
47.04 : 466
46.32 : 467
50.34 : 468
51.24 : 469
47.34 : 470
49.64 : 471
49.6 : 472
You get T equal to 1.63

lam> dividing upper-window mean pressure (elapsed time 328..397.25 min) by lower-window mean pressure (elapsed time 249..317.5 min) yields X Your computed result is 1.27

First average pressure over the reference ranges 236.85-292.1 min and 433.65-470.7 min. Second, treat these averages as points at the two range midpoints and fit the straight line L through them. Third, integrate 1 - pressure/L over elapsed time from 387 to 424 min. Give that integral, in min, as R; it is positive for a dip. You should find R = -3.05 min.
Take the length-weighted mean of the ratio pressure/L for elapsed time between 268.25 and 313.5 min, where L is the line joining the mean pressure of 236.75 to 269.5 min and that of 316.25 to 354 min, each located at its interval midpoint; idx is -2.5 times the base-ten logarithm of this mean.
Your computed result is 0.43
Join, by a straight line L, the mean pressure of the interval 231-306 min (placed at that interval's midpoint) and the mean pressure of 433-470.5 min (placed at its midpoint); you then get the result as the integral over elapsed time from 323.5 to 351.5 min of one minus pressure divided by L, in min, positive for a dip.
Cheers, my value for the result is -4.4 min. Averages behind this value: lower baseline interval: 33.6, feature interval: 42.9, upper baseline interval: 42.9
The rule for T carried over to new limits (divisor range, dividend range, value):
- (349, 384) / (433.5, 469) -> 1.11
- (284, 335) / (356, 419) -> 1.17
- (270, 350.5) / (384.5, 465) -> 1.24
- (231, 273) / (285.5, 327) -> 0.85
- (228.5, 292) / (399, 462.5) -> 1.20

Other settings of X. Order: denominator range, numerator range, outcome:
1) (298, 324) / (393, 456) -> 1.23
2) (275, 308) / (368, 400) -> 1.62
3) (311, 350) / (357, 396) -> 0.94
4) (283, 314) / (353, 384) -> 1.36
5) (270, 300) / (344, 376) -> 1.43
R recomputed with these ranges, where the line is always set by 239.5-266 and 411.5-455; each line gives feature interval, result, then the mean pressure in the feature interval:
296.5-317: 5.5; 30.7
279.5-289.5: 2.8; 30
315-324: -0.8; 45.5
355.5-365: 1.3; 36.8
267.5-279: 4.0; 26.8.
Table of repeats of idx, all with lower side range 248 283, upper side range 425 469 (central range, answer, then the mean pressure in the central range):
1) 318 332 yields -0.229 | 45.9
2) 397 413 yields -0.058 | 43.4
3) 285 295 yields 0.175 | 30.1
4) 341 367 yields 0.053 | 36.8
